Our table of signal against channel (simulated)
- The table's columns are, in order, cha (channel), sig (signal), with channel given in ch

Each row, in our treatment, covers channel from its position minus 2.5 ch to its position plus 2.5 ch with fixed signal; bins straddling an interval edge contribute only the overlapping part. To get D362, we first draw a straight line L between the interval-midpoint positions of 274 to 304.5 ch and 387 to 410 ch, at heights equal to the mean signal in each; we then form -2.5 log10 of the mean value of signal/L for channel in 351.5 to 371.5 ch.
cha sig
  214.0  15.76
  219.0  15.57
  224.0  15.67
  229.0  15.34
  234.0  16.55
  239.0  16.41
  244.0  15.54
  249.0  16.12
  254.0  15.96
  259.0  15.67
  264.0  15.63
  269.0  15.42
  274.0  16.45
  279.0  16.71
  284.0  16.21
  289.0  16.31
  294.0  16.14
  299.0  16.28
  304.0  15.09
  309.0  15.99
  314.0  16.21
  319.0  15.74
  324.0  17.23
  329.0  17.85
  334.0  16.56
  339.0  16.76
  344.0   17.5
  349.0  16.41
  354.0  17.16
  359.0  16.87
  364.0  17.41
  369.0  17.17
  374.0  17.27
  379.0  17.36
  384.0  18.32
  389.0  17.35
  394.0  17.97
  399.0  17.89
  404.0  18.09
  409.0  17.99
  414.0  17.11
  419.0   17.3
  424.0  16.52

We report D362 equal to 0.010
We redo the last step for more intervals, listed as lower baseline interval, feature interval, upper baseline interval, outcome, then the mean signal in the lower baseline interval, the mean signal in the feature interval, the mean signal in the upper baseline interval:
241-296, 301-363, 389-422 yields 0.01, 16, 16.6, 17.7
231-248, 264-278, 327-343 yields 0.03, 16.1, 16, 17.1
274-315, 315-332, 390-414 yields -0.02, 16.1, 16.9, 17.9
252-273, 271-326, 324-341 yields 0.01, 15.7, 16.2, 17.1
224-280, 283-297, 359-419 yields 0.01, 15.9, 16.2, 17.6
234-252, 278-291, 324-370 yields 0.01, 16.1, 16.4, 17.1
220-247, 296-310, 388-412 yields 0.06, 15.9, 15.8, 17.9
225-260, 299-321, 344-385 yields 0.06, 15.9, 15.8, 17.2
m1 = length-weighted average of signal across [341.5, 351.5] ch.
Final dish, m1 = 17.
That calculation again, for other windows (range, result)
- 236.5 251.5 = 16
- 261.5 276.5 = 15.8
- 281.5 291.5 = 16.3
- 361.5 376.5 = 17.3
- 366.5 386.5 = 17.5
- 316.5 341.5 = 16.8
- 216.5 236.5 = 15.8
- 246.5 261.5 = 15.9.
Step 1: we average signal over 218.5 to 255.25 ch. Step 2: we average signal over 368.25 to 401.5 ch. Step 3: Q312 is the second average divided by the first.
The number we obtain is 1.1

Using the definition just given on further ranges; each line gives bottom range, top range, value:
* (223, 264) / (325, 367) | 1.07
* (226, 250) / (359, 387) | 1.09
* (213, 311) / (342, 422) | 1.09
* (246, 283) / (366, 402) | 1.10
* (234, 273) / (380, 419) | 1.12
